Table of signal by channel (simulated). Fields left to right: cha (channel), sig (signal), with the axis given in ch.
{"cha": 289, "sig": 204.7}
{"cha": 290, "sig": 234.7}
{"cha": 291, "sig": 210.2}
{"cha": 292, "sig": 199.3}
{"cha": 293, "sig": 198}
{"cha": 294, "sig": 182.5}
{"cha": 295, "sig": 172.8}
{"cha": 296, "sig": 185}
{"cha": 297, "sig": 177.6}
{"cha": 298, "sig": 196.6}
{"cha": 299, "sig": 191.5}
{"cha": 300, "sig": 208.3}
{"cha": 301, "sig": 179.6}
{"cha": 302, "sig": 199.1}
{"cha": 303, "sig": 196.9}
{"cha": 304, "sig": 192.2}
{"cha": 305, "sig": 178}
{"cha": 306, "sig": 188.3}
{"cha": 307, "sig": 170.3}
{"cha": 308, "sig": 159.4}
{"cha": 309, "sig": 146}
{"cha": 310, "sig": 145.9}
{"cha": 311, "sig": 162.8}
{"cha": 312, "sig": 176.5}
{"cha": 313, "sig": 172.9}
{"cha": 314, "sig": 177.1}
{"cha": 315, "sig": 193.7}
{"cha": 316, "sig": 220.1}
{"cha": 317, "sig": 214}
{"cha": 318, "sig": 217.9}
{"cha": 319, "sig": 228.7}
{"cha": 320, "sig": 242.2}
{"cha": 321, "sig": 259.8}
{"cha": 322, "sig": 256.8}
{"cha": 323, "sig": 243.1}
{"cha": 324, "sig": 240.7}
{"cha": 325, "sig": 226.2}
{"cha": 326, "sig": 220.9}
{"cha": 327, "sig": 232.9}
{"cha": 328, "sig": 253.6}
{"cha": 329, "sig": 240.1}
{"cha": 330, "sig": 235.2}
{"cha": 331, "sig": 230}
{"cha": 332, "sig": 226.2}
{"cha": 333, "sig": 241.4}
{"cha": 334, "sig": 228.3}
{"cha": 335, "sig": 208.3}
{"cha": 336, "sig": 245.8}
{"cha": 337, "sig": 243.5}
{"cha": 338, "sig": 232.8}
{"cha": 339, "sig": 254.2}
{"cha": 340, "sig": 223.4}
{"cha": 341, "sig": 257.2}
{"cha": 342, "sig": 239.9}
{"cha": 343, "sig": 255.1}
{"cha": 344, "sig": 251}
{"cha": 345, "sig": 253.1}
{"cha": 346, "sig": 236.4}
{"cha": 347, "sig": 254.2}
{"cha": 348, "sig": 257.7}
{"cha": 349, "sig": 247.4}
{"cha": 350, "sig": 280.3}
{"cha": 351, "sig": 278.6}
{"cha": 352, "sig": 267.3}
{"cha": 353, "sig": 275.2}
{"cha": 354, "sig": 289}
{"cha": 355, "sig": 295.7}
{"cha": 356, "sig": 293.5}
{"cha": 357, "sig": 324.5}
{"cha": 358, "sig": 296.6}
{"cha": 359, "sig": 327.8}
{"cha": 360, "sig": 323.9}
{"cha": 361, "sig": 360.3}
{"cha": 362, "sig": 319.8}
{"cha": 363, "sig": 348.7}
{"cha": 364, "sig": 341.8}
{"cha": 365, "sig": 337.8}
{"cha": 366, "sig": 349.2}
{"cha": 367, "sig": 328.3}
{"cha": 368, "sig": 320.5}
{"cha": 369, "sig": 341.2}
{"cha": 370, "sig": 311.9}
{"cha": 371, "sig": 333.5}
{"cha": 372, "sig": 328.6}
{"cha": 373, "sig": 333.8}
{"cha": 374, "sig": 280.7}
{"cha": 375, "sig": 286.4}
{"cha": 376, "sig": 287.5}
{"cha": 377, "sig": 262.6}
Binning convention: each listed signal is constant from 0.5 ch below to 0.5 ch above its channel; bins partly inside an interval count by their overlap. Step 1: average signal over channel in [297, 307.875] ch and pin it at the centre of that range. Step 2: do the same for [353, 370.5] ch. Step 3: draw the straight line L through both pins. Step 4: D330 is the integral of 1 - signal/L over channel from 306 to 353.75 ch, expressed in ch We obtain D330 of 4.3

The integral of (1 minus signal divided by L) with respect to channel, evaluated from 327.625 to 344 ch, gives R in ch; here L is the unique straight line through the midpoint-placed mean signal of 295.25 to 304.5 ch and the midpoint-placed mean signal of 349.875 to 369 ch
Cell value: 1.7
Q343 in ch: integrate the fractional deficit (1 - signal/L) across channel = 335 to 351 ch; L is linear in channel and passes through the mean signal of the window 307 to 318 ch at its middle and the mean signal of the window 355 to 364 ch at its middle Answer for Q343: 1.4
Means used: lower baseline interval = 178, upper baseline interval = 324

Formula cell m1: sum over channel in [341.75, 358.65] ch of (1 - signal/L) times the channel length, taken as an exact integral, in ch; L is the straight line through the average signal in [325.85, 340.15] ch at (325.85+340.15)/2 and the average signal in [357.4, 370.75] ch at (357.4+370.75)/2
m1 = 1.0 ch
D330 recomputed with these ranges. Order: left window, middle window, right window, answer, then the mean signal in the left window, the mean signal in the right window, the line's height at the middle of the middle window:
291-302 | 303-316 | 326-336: 2.0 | 191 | 233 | 207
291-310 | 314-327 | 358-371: 0.1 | 184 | 333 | 231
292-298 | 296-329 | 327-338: 1.1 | 186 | 235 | 209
